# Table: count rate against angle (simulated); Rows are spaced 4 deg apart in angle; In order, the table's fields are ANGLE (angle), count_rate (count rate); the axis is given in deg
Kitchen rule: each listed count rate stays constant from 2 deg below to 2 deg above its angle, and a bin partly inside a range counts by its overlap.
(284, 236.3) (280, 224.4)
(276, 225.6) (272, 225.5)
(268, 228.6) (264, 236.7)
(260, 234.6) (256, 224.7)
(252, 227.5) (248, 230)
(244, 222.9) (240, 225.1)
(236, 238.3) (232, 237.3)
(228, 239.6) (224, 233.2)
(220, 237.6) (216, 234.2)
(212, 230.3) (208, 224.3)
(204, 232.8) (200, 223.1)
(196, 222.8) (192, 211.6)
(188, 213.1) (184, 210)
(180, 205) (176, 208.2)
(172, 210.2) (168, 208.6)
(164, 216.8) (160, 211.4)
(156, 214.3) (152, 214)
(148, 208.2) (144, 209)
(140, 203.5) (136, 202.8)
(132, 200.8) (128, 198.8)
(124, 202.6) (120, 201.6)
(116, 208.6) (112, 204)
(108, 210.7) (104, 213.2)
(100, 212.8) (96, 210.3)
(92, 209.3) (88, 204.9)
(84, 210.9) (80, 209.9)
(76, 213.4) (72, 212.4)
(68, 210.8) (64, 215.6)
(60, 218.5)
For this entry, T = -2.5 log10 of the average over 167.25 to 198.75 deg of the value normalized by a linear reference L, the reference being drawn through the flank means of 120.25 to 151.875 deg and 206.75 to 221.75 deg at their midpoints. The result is 0.05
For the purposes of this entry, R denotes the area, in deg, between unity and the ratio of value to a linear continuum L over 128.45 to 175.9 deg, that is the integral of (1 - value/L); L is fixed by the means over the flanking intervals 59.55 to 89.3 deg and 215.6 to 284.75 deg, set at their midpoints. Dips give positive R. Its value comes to 2.5 deg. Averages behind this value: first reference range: 212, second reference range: 231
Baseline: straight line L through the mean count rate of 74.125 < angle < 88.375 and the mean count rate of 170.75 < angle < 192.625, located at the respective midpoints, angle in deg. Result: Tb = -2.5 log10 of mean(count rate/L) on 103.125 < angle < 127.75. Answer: 0.02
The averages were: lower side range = 210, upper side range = 210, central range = 206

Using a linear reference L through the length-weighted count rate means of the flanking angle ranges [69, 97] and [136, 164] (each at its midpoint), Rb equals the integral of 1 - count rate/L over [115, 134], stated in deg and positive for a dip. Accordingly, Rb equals 0.72 deg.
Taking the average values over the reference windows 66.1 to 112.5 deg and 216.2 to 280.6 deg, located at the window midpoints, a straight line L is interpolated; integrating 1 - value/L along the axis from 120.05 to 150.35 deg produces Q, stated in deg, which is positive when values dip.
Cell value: 1.8 deg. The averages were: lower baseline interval 210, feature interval 204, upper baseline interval 231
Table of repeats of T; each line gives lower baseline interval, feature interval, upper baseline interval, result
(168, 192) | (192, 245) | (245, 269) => -0.05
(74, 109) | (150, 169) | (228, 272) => 0.03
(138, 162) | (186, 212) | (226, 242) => 0.01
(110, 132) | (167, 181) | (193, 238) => 0.06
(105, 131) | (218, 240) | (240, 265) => -0.05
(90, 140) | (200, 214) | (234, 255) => -0.03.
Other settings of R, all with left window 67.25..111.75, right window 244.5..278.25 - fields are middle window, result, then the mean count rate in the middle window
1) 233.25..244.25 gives -0.2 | 230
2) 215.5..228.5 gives -0.7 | 236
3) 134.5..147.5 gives 0.6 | 206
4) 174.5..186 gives 0.7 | 208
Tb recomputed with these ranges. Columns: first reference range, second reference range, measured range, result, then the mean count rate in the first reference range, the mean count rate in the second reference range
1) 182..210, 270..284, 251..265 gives -0.027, 220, 227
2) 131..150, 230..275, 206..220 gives -0.046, 205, 230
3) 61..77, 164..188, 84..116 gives 0.015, 213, 209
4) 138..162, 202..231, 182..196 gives 0.053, 210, 233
